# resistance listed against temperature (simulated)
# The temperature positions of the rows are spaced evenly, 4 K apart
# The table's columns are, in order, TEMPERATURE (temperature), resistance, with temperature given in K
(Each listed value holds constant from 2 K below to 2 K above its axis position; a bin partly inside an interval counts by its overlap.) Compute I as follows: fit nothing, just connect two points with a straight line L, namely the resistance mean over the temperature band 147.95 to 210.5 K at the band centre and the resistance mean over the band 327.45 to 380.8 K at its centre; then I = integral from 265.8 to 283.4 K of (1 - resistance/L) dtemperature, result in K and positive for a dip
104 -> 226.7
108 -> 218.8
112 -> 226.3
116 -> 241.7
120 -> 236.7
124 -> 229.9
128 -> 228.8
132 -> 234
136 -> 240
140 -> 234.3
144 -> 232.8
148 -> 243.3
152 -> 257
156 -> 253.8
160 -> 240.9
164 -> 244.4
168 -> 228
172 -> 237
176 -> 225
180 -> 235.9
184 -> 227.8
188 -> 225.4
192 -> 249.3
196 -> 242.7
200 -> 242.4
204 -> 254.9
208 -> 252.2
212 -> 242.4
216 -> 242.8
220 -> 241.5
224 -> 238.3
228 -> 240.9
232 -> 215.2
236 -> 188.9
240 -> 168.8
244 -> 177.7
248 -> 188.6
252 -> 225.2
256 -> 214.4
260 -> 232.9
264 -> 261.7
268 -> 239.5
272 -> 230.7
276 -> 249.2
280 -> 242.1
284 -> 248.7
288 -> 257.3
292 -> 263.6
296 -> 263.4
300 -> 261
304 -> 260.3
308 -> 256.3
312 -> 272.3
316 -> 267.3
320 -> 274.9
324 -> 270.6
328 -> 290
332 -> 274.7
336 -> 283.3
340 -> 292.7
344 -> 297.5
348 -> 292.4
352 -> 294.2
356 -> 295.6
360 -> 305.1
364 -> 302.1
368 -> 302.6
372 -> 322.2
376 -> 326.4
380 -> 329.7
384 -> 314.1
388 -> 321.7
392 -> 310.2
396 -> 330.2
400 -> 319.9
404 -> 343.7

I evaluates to 2.1 K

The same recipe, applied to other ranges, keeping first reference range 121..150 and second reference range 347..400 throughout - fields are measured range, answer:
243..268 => 4.9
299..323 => 2.1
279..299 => 2.0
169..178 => 0.6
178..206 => 1.5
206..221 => 0.9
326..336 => 0.5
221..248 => 6.2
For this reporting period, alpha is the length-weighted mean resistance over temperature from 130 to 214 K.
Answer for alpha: 240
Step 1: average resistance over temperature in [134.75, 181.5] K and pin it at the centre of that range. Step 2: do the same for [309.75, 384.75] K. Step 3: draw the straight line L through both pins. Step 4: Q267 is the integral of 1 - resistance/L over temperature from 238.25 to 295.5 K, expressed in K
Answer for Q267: 8.83 K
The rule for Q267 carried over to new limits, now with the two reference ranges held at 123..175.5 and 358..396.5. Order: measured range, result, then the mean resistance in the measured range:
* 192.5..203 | 0.42 K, 245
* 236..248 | 4.07 K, 178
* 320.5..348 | 1.51 K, 285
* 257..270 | 1.64 K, 242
